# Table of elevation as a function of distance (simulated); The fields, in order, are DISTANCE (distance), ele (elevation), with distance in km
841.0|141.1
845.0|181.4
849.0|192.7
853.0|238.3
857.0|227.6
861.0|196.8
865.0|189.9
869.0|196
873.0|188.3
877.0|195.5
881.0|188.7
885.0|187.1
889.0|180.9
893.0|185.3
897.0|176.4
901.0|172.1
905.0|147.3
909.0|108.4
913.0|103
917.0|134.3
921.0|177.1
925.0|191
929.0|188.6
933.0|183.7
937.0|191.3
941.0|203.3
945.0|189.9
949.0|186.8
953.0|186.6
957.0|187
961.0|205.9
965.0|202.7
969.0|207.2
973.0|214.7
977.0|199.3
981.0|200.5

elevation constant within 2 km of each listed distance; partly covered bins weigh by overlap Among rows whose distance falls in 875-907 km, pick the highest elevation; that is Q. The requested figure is 195.5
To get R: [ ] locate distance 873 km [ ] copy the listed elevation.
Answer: 188.3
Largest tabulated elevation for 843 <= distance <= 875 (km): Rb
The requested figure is 238.3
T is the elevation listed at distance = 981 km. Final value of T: 200.5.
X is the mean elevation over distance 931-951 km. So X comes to 191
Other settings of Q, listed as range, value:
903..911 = 147.3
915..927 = 191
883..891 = 187.1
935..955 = 203.3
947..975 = 214.7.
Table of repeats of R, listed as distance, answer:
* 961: 205.9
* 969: 207.2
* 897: 176.4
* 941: 203.3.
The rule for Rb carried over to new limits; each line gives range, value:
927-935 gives 188.6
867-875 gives 196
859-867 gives 196.8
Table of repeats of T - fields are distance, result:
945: 189.9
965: 202.7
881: 188.7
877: 195.5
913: 103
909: 108.4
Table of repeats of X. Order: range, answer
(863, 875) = 191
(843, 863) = 207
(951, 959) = 187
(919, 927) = 184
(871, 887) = 190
